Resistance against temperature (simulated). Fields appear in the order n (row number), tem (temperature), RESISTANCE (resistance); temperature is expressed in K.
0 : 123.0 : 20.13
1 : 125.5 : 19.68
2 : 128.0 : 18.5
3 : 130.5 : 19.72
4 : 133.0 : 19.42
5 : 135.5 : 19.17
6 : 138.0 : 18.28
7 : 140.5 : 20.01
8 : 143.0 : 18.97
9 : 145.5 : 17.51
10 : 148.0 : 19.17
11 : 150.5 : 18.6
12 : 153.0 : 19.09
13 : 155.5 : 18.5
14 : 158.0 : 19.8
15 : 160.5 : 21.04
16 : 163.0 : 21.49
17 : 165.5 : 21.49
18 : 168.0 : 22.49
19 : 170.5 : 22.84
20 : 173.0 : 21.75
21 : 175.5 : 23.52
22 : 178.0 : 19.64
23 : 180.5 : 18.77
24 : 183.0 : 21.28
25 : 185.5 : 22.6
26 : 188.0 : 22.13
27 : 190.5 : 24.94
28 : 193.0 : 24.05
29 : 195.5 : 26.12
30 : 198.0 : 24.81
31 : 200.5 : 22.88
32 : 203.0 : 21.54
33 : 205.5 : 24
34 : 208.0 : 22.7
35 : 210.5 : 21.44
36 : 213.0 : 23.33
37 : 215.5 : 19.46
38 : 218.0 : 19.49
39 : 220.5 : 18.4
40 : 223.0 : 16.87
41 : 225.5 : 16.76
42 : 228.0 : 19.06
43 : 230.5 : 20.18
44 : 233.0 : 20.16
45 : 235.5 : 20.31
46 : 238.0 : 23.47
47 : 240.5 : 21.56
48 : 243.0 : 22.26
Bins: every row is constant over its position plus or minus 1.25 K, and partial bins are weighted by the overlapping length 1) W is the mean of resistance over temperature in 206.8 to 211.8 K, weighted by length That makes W 22.1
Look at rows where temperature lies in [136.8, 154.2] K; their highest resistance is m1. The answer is 20.01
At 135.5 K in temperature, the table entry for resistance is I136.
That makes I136 19.17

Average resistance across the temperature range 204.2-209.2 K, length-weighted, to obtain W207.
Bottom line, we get 23.3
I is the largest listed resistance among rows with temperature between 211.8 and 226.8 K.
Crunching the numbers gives 23.33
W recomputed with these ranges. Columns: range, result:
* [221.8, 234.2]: 18.6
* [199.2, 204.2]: 22.2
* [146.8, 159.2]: 19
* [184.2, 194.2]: 23.4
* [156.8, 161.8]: 20.4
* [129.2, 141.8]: 19.3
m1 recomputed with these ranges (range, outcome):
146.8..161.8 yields 21.04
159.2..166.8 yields 21.49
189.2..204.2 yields 26.12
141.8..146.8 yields 18.97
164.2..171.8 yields 22.84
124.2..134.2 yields 19.72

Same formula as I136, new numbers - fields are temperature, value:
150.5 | 18.6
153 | 19.09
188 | 22.13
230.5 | 20.18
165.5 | 21.49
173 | 21.75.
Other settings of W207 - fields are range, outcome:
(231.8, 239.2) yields 21.3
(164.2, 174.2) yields 22.1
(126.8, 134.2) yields 19.2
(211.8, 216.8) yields 21.4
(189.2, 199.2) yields 25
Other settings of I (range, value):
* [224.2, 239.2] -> 23.47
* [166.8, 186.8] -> 23.52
